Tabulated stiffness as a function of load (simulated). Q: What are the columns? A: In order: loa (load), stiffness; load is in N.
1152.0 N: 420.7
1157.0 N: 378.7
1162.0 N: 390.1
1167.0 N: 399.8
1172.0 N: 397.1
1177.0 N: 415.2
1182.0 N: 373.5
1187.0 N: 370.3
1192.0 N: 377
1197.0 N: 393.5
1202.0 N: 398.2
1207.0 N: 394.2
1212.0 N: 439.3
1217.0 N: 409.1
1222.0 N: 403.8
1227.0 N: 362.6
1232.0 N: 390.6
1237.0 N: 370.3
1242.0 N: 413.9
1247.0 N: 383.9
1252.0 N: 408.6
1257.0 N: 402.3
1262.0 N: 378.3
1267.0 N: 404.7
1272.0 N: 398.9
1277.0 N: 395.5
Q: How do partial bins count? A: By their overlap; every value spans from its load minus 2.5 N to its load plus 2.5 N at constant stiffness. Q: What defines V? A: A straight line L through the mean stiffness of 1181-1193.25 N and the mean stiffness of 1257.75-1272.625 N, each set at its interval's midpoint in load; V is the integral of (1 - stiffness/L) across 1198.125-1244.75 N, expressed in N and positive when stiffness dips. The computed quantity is -1.87 N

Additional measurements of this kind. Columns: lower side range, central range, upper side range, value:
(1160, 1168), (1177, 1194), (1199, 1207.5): 0.68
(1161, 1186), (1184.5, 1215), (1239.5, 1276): -0.02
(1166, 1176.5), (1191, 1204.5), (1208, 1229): 0.40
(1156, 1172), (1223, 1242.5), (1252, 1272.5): 0.63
